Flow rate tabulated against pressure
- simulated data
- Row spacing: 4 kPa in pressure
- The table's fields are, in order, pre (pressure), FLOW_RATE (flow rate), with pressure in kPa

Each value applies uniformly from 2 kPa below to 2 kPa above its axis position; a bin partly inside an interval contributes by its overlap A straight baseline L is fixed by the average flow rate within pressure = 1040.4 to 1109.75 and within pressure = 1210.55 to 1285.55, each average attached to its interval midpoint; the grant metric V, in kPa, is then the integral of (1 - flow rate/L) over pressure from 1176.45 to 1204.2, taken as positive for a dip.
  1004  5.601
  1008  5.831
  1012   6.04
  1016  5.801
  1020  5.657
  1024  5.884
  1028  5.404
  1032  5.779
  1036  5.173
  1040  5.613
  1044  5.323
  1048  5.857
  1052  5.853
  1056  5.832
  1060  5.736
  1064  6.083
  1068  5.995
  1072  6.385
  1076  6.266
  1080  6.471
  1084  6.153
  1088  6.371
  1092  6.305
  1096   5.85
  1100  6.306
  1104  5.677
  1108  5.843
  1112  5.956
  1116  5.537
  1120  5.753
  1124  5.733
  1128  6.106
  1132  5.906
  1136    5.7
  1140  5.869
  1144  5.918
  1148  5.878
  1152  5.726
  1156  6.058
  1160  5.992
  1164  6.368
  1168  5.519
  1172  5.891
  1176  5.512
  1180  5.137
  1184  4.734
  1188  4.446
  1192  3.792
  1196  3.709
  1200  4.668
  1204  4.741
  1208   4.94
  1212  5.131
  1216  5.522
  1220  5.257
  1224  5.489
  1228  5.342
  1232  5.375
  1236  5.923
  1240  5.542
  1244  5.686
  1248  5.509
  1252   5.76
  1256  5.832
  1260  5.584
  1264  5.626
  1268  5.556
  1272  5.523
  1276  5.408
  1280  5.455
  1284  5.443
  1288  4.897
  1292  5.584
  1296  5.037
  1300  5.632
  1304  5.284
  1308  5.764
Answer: 5.8 kPa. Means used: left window 6.01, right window 5.53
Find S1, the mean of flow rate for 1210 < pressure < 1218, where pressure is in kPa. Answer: 5.33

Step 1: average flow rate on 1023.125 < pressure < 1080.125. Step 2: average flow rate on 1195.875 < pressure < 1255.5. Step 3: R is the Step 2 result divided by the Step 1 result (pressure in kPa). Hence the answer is 0.9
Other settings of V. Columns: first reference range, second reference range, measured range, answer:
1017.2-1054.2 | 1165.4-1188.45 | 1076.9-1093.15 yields -2.4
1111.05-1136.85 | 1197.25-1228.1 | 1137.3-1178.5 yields -2.4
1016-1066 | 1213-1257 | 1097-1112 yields -0.8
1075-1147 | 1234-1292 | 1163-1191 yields 2.5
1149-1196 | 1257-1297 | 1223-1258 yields -1.4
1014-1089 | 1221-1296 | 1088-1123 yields -0.9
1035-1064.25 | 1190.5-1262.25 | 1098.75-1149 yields -3.4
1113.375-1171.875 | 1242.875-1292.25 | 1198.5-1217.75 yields 2.3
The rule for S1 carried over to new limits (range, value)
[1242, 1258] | 5.7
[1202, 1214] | 4.94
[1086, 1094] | 6.34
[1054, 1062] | 5.78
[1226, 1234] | 5.36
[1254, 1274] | 5.62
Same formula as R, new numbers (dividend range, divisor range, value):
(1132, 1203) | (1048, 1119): 0.89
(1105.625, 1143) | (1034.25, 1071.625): 1.01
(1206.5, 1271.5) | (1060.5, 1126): 0.91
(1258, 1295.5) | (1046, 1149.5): 0.91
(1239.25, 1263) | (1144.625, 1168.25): 0.95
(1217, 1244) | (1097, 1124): 0.94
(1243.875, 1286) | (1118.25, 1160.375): 0.95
